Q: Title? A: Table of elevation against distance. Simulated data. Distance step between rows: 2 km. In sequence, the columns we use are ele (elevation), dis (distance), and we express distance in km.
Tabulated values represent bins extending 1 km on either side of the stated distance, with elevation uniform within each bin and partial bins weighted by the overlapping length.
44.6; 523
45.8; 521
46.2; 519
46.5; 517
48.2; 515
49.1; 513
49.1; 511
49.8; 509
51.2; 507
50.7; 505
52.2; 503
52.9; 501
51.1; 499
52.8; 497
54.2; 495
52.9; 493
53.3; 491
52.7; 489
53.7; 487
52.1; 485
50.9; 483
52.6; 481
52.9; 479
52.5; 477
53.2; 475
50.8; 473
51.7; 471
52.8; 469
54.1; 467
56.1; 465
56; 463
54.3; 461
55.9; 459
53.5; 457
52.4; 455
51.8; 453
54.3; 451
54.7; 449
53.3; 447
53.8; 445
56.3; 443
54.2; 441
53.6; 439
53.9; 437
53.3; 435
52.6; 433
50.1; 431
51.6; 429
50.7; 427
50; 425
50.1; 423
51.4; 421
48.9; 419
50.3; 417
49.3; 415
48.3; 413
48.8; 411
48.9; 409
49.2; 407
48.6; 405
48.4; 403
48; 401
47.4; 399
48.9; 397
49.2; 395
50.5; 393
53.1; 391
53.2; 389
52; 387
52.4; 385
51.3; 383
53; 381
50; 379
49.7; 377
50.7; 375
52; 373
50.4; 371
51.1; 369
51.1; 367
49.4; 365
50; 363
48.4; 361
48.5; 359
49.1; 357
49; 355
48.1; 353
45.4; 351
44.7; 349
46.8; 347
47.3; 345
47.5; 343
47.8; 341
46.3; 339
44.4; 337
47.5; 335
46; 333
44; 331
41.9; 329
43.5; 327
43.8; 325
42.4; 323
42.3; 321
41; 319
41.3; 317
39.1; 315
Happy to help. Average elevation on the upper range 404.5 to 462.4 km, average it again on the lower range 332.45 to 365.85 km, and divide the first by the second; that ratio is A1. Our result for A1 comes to 1.09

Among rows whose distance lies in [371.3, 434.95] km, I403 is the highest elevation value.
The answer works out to 53.2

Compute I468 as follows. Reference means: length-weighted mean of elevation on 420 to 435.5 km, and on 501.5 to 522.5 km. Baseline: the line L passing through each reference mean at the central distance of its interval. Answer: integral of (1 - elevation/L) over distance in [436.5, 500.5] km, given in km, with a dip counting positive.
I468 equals -4.25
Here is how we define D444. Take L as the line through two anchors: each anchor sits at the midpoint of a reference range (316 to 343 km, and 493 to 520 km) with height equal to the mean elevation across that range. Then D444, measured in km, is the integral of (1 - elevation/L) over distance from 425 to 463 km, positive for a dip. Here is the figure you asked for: -4.0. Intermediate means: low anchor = 44.1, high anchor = 50.4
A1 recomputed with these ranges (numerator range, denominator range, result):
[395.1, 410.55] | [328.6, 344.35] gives 1.06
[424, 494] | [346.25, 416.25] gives 1.07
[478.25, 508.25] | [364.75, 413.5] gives 1.04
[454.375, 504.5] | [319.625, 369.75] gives 1.14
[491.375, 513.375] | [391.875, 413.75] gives 1.06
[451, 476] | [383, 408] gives 1.07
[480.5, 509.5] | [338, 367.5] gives 1.09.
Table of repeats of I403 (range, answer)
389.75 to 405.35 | 53.1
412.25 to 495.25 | 56.3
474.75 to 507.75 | 54.2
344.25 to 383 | 53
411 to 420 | 50.3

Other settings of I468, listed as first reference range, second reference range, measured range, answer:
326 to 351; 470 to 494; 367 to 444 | -3.21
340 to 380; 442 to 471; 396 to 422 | 1.31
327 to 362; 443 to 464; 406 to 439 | 0.90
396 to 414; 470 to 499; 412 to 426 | -0.15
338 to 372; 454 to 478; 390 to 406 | 0.34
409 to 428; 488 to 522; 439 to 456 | -1.31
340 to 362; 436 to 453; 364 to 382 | -0.65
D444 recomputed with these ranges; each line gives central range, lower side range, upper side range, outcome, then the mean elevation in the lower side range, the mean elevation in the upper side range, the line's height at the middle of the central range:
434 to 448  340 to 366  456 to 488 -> -0.6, 47.8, 53.3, 51.9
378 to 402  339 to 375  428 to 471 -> -0.2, 48.6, 53.7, 50.4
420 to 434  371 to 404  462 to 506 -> 0.2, 50.6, 52.8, 51.5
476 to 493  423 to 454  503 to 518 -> -0.7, 52.9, 49.4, 50.7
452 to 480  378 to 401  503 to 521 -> -2.1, 50.9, 48.9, 49.6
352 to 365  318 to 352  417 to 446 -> -0.6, 44.9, 52.1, 46.6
